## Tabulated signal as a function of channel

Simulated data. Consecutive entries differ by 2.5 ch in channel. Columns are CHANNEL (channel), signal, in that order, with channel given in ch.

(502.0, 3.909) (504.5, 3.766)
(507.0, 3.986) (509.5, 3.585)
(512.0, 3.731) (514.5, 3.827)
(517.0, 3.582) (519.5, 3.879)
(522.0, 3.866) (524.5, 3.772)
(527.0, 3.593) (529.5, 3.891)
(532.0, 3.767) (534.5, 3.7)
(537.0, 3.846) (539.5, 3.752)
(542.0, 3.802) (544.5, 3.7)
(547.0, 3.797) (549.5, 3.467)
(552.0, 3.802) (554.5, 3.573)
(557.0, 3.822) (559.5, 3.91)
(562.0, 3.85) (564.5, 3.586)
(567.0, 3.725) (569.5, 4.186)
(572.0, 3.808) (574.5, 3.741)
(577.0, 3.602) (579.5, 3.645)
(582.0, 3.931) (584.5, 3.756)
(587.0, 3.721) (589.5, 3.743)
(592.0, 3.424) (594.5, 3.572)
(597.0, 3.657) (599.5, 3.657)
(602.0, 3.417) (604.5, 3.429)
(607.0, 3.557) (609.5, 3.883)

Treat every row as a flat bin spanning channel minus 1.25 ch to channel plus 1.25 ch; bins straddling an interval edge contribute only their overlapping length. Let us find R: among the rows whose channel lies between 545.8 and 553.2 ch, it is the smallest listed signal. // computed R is 3.467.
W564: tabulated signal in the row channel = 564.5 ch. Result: 3.586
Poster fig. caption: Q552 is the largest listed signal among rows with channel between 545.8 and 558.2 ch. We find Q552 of 3.822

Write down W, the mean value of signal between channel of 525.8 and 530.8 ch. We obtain 3.74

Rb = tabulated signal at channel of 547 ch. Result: 3.797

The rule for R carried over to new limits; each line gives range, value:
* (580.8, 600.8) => 3.424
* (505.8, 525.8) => 3.582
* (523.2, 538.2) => 3.593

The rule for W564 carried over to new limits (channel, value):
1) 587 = 3.721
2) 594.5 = 3.572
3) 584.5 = 3.756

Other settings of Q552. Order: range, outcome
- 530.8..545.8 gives 3.846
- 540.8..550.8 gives 3.802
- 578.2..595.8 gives 3.931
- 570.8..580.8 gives 3.808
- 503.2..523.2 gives 3.986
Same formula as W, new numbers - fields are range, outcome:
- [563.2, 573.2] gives 3.83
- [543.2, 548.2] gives 3.75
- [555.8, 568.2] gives 3.78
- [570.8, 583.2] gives 3.74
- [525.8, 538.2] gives 3.76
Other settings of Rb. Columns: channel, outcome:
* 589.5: 3.743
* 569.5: 4.186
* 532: 3.767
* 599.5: 3.657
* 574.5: 3.741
